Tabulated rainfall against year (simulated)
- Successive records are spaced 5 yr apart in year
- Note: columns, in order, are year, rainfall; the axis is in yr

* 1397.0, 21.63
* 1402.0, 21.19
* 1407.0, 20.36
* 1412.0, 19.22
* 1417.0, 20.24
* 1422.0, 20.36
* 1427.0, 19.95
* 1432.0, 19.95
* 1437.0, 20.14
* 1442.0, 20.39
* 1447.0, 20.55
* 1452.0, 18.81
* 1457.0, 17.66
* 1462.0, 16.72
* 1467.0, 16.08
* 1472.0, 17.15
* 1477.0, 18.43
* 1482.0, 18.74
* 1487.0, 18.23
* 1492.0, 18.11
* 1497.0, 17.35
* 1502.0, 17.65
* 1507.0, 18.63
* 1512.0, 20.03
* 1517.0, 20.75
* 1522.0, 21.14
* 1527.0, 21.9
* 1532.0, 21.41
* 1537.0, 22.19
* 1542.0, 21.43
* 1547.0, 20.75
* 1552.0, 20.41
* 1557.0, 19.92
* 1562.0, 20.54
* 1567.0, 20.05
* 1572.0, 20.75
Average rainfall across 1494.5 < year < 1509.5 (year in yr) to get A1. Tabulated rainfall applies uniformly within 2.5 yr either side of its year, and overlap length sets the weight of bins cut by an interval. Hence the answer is 17.9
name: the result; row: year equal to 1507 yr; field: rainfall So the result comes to 18.63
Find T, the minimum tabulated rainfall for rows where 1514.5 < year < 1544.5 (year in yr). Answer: 20.75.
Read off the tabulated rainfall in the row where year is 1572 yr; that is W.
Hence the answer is 20.75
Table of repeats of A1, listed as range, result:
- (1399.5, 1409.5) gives 20.8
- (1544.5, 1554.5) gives 20.6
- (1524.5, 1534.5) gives 21.7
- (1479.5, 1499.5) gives 18.1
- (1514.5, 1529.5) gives 21.3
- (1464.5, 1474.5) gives 16.6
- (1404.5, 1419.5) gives 19.9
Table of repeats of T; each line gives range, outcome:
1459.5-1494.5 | 16.08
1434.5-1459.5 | 17.66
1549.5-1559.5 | 19.92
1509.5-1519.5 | 20.03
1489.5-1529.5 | 17.35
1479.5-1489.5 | 18.23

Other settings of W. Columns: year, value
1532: 21.41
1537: 22.19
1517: 20.75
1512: 20.03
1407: 20.36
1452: 18.81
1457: 17.66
